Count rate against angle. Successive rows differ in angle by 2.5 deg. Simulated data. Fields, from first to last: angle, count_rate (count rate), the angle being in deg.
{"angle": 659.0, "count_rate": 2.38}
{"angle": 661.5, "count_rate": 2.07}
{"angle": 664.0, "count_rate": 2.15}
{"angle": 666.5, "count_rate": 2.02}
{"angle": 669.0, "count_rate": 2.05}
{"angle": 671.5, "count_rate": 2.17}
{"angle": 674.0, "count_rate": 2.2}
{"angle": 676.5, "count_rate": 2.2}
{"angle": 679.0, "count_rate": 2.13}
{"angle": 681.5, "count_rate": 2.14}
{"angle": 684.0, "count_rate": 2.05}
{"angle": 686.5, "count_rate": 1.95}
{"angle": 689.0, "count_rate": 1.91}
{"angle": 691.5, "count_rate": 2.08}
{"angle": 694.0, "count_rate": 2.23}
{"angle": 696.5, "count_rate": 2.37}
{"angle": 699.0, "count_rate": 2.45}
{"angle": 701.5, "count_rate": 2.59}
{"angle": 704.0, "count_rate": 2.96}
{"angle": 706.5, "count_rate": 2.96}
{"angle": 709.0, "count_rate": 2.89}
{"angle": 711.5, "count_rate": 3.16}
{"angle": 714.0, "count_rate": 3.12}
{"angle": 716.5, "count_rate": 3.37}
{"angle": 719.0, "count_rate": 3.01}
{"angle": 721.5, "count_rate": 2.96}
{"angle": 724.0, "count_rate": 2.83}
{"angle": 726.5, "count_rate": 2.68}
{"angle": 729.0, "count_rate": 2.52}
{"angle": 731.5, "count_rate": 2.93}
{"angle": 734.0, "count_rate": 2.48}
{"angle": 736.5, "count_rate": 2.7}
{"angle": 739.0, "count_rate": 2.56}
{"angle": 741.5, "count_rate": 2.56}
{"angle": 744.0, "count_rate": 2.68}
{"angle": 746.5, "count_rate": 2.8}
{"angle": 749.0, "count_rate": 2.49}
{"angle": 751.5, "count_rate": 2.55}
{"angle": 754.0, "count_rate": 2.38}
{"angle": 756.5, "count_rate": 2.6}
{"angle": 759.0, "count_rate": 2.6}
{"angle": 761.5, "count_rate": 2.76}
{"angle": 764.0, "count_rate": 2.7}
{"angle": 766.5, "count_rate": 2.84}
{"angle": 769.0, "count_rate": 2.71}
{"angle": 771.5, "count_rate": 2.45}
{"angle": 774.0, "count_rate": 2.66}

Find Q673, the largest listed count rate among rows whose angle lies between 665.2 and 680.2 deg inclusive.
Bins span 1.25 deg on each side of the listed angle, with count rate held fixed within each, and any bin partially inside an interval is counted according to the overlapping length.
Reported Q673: 2.2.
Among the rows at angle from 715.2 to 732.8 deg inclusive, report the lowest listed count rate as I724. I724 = 2.52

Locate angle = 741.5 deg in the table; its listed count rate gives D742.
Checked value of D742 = 2.56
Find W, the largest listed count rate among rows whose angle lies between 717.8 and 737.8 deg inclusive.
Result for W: 3.01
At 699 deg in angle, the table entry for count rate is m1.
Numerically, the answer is 2.45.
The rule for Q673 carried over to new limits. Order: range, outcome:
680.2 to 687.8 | 2.14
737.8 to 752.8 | 2.8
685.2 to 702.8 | 2.59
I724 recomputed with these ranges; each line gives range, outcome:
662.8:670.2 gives 2.02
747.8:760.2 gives 2.38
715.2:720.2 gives 3.01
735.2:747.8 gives 2.56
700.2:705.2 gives 2.59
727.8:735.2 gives 2.48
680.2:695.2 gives 1.91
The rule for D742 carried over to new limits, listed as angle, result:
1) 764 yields 2.7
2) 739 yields 2.56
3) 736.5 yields 2.7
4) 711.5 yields 3.16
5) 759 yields 2.6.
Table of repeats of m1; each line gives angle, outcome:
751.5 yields 2.55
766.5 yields 2.84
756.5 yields 2.6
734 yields 2.48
